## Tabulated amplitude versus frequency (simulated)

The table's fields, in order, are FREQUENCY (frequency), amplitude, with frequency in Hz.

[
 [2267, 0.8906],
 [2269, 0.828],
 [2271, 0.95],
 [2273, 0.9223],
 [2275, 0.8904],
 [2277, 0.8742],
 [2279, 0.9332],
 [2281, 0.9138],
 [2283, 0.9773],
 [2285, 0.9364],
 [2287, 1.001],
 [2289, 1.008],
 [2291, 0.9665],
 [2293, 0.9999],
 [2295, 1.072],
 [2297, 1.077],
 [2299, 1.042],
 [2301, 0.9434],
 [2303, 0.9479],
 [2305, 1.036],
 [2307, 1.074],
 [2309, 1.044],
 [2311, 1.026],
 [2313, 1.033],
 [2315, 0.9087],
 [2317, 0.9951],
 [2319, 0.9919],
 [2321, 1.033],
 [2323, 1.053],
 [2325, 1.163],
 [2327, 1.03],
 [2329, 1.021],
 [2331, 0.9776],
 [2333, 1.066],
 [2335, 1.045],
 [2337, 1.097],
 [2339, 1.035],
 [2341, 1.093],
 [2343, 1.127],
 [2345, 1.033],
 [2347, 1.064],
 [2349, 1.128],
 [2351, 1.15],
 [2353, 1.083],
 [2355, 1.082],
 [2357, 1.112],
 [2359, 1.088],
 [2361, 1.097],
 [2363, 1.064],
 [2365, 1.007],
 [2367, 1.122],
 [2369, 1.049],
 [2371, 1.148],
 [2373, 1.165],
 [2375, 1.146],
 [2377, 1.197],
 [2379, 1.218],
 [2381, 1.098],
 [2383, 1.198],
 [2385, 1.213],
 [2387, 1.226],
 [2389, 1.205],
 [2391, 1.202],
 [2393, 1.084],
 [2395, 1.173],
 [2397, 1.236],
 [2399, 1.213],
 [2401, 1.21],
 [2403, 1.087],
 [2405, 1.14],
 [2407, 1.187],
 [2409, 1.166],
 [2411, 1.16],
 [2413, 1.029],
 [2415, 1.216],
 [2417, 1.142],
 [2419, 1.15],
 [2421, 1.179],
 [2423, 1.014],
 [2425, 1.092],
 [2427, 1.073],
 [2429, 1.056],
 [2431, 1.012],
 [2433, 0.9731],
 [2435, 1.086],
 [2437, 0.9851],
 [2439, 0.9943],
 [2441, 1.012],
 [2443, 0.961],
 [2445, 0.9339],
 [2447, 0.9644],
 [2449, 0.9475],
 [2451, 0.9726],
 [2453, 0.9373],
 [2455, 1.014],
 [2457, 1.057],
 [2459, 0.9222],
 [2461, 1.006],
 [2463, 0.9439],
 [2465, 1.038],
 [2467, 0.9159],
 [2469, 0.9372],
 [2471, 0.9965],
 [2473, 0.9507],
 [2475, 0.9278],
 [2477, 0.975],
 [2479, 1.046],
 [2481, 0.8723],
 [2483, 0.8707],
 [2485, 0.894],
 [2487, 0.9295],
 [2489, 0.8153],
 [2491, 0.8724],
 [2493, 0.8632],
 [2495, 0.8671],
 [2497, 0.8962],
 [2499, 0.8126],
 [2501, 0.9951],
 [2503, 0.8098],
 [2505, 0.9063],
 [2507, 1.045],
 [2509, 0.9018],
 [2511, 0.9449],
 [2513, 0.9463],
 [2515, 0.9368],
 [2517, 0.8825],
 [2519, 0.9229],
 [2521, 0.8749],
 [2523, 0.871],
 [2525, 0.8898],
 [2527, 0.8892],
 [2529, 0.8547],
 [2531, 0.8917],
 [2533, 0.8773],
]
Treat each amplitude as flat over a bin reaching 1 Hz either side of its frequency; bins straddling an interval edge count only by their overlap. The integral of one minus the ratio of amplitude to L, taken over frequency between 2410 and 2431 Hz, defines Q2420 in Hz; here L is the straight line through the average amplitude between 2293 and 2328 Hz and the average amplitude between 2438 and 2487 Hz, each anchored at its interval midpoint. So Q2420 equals -2.7 Hz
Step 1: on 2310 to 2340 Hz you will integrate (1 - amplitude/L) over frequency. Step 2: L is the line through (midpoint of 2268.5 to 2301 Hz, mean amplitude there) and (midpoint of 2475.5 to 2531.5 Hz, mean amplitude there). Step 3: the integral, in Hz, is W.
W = -2.5 Hz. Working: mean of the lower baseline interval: 0.963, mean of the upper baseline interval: 0.903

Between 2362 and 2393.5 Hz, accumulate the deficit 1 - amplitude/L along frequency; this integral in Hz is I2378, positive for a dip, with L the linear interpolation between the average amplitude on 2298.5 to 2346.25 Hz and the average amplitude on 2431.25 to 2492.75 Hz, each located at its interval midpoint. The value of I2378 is -4.5 Hz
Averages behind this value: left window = 1.03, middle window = 1.15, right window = 0.958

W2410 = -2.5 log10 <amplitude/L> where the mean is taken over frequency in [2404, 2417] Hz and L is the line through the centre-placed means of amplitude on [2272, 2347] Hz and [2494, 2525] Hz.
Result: -0.20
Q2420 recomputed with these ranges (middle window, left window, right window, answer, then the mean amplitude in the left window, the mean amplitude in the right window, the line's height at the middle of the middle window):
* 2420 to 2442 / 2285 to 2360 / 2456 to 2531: -1.8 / 1.04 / 0.921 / 0.965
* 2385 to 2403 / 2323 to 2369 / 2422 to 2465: -2.6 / 1.08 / 0.999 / 1.04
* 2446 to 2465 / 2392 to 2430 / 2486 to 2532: 0.9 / 1.14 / 0.896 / 1.03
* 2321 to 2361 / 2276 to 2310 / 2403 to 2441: -1.9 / 0.991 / 1.09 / 1.03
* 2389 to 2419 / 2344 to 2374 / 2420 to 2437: -2.6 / 1.09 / 1.06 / 1.07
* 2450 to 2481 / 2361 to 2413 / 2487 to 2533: 0.5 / 1.15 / 0.895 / 0.989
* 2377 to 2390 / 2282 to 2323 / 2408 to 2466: -2.1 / 1.01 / 1.04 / 1.02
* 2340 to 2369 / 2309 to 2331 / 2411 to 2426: -0.8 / 1.02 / 1.12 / 1.06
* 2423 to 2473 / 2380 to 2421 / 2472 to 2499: 1.3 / 1.17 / 0.903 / 1.02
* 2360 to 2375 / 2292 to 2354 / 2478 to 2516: -1.3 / 1.04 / 0.907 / 1.01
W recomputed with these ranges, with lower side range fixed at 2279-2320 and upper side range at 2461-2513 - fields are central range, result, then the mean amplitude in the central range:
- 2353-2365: -1.3 Hz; 1.08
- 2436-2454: -0.5 Hz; 0.968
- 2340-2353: -1.6 Hz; 1.1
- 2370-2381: -2.3 Hz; 1.17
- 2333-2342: -0.8 Hz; 1.07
